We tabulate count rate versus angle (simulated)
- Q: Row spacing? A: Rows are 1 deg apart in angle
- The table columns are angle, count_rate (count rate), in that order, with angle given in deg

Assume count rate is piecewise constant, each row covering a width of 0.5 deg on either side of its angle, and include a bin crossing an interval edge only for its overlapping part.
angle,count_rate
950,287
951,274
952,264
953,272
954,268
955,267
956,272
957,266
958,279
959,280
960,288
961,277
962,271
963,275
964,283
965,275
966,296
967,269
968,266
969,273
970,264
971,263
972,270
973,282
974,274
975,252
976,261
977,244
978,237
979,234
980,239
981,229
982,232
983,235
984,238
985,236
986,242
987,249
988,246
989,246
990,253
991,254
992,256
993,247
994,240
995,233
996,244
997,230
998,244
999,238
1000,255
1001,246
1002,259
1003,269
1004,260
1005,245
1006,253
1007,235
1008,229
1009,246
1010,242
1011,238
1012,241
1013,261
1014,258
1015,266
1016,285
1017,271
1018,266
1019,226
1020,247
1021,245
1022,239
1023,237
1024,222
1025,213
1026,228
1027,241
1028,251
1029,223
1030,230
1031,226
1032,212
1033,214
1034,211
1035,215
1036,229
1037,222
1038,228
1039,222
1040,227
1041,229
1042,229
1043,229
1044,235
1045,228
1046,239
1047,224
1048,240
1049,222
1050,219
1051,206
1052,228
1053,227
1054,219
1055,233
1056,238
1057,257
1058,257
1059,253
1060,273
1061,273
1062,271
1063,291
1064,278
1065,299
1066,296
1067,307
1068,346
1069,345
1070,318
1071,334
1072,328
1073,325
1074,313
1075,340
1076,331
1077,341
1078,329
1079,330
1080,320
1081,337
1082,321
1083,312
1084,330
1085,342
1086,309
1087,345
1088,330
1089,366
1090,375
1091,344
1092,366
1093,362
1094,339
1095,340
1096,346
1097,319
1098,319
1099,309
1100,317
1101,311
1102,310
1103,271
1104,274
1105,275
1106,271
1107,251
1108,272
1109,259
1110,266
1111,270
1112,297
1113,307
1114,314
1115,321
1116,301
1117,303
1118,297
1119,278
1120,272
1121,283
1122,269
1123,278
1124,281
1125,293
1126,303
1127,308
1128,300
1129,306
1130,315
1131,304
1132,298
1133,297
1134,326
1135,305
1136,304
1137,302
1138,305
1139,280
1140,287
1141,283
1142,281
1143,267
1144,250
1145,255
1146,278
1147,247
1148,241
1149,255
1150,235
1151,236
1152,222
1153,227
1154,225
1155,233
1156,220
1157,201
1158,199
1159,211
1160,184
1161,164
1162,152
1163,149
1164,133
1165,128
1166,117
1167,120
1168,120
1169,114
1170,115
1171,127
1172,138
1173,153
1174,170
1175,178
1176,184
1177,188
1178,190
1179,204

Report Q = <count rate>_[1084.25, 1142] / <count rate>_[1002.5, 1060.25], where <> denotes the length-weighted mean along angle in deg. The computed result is 1.3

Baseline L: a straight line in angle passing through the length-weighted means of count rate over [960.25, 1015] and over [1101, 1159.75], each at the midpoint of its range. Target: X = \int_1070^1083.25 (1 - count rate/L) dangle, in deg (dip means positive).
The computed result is -3.06 deg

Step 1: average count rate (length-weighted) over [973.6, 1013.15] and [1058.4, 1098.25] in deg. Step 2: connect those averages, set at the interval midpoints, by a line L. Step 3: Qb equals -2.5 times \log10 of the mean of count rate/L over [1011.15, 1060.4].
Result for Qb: 0.20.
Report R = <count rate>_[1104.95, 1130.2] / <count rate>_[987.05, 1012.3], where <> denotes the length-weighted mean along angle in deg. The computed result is 1.2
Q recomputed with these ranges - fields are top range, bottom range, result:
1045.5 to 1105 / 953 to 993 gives 1.16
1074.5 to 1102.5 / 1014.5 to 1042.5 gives 1.43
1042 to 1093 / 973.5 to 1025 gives 1.19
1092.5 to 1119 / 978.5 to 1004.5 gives 1.23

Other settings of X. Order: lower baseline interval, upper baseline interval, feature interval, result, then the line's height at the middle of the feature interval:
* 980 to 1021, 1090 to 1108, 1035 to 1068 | 4.3 deg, 282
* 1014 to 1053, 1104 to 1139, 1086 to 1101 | -3.7 deg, 273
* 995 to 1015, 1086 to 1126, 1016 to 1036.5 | 2.0 deg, 259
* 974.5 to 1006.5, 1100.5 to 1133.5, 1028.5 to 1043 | 2.1 deg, 261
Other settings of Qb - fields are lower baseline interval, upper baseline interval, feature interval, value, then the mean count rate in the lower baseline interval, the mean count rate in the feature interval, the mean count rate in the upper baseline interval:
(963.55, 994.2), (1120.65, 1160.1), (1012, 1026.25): 0.044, 254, 248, 268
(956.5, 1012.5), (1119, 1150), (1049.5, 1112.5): -0.103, 254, 301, 285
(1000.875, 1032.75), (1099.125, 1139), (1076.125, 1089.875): -0.206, 244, 333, 293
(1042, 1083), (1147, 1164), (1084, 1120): -0.236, 280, 310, 208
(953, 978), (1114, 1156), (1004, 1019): 0.087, 271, 252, 279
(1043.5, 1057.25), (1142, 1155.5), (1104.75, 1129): -0.193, 229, 287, 245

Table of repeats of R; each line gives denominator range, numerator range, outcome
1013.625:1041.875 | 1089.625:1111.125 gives 1.31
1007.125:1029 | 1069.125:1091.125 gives 1.36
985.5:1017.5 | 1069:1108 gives 1.30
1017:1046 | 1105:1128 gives 1.24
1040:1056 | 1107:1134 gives 1.28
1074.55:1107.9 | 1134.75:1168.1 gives 0.70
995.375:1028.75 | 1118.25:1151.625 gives 1.15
